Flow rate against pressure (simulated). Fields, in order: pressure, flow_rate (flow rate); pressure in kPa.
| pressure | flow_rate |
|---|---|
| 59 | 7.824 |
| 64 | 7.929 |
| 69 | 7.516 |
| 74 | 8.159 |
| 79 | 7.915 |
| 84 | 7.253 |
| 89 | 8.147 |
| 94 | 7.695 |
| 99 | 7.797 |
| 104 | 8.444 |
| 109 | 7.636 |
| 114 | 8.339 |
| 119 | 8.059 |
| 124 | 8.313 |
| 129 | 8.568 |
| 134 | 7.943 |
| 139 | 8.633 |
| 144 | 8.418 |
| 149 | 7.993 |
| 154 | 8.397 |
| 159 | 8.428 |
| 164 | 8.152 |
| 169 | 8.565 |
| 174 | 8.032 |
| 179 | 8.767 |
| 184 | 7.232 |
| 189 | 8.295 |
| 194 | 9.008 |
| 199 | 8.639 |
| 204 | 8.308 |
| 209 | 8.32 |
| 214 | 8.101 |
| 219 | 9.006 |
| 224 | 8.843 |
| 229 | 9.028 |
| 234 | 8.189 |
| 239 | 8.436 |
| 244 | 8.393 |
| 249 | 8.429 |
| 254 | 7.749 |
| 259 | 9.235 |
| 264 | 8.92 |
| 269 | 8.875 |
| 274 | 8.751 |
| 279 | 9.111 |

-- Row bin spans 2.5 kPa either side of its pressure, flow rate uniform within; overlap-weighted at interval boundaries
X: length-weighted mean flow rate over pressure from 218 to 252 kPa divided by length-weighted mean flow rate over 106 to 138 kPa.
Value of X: 1.05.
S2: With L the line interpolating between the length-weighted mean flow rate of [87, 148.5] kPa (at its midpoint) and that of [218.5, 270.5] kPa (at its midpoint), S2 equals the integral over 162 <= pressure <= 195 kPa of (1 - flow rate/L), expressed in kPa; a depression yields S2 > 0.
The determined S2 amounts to 0.5 kPa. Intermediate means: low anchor 8.16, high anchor 8.63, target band 8.26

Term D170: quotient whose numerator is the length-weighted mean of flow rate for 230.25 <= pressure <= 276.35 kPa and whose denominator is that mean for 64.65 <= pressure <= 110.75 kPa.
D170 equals 1.09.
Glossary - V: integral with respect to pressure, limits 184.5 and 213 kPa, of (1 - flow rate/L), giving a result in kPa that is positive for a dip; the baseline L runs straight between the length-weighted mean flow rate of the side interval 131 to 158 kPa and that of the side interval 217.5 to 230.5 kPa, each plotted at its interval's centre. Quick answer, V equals 1.1 kPa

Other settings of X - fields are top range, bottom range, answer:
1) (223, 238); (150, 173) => 1.04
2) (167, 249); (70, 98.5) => 1.08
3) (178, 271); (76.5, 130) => 1.06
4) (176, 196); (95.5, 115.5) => 1.03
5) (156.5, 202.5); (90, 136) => 1.03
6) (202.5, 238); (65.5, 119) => 1.08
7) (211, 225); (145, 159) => 1.04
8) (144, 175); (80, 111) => 1.06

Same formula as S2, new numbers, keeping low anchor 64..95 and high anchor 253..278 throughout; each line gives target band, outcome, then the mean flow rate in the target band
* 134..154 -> -0.4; 8.3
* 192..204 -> -0.4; 8.71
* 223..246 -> 0.2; 8.56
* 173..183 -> 0.1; 8.28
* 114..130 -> -0.5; 8.29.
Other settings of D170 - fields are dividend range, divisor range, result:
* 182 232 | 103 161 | 1.03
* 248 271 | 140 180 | 1.04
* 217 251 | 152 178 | 1.03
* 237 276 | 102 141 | 1.04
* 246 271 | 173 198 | 1.04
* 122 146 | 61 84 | 1.07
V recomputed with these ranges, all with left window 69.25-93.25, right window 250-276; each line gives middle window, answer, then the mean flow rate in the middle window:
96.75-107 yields -0.2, 8.1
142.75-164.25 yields -0.3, 8.28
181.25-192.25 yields 0.6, 7.87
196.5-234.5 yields -0.5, 8.57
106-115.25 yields 0.0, 7.96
